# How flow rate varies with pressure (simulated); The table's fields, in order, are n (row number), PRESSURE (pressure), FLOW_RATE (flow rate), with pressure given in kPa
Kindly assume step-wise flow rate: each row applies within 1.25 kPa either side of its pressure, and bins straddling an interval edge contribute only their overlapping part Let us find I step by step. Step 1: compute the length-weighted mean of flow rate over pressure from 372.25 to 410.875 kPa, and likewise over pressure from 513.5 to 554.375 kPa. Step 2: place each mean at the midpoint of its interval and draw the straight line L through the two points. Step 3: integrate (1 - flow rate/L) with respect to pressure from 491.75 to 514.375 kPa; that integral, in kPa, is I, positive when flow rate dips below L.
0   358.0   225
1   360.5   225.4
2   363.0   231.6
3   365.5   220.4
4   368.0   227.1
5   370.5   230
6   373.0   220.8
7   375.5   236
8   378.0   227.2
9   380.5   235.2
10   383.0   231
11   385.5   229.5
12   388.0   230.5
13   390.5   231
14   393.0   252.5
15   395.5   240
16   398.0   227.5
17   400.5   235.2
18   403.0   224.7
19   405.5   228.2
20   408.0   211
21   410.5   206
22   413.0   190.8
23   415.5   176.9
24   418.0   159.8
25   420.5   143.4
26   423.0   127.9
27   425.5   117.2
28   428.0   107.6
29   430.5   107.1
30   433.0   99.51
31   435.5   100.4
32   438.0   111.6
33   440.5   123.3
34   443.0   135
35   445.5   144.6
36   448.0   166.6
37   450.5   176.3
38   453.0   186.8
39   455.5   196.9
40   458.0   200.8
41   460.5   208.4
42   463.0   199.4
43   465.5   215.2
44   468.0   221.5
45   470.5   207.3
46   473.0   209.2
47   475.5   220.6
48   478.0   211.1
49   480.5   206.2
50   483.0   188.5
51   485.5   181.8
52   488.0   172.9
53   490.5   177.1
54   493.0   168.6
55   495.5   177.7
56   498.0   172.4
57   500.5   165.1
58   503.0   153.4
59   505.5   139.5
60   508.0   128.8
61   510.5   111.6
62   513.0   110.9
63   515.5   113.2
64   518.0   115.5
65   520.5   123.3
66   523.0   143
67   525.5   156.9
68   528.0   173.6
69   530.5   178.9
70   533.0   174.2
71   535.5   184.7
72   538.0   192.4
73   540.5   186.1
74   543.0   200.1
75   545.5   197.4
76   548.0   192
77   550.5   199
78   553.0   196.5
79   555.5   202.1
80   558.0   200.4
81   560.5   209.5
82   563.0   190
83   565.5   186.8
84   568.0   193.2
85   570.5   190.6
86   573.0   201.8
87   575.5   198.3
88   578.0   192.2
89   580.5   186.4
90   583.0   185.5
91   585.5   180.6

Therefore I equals 4.4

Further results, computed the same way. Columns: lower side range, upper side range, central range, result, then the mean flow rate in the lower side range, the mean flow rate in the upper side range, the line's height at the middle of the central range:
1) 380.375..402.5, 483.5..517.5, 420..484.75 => 5.99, 234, 152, 188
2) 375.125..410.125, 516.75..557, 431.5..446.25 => 6.58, 231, 176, 213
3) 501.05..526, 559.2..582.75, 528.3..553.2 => -4.53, 130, 194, 160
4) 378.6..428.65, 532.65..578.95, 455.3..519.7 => 7.39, 202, 194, 198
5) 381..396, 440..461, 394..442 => 9.87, 236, 171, 205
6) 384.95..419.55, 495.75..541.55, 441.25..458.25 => 1.82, 217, 152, 190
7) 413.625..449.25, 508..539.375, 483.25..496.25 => -3.22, 131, 148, 142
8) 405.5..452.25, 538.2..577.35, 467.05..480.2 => -3.92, 147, 196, 164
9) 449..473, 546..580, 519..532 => 2.84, 201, 196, 198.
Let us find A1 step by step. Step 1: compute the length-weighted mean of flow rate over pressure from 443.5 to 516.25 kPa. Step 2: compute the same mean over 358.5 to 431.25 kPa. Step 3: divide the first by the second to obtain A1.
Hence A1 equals 0.86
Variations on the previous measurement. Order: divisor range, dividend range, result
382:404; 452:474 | 0.88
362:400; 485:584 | 0.75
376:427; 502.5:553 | 0.77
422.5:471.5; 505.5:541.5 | 0.94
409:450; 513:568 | 1.26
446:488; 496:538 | 0.75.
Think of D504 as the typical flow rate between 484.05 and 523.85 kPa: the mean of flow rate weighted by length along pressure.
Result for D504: 147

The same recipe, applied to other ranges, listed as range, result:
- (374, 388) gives 231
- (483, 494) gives 177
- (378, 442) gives 183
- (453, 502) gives 194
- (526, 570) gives 191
